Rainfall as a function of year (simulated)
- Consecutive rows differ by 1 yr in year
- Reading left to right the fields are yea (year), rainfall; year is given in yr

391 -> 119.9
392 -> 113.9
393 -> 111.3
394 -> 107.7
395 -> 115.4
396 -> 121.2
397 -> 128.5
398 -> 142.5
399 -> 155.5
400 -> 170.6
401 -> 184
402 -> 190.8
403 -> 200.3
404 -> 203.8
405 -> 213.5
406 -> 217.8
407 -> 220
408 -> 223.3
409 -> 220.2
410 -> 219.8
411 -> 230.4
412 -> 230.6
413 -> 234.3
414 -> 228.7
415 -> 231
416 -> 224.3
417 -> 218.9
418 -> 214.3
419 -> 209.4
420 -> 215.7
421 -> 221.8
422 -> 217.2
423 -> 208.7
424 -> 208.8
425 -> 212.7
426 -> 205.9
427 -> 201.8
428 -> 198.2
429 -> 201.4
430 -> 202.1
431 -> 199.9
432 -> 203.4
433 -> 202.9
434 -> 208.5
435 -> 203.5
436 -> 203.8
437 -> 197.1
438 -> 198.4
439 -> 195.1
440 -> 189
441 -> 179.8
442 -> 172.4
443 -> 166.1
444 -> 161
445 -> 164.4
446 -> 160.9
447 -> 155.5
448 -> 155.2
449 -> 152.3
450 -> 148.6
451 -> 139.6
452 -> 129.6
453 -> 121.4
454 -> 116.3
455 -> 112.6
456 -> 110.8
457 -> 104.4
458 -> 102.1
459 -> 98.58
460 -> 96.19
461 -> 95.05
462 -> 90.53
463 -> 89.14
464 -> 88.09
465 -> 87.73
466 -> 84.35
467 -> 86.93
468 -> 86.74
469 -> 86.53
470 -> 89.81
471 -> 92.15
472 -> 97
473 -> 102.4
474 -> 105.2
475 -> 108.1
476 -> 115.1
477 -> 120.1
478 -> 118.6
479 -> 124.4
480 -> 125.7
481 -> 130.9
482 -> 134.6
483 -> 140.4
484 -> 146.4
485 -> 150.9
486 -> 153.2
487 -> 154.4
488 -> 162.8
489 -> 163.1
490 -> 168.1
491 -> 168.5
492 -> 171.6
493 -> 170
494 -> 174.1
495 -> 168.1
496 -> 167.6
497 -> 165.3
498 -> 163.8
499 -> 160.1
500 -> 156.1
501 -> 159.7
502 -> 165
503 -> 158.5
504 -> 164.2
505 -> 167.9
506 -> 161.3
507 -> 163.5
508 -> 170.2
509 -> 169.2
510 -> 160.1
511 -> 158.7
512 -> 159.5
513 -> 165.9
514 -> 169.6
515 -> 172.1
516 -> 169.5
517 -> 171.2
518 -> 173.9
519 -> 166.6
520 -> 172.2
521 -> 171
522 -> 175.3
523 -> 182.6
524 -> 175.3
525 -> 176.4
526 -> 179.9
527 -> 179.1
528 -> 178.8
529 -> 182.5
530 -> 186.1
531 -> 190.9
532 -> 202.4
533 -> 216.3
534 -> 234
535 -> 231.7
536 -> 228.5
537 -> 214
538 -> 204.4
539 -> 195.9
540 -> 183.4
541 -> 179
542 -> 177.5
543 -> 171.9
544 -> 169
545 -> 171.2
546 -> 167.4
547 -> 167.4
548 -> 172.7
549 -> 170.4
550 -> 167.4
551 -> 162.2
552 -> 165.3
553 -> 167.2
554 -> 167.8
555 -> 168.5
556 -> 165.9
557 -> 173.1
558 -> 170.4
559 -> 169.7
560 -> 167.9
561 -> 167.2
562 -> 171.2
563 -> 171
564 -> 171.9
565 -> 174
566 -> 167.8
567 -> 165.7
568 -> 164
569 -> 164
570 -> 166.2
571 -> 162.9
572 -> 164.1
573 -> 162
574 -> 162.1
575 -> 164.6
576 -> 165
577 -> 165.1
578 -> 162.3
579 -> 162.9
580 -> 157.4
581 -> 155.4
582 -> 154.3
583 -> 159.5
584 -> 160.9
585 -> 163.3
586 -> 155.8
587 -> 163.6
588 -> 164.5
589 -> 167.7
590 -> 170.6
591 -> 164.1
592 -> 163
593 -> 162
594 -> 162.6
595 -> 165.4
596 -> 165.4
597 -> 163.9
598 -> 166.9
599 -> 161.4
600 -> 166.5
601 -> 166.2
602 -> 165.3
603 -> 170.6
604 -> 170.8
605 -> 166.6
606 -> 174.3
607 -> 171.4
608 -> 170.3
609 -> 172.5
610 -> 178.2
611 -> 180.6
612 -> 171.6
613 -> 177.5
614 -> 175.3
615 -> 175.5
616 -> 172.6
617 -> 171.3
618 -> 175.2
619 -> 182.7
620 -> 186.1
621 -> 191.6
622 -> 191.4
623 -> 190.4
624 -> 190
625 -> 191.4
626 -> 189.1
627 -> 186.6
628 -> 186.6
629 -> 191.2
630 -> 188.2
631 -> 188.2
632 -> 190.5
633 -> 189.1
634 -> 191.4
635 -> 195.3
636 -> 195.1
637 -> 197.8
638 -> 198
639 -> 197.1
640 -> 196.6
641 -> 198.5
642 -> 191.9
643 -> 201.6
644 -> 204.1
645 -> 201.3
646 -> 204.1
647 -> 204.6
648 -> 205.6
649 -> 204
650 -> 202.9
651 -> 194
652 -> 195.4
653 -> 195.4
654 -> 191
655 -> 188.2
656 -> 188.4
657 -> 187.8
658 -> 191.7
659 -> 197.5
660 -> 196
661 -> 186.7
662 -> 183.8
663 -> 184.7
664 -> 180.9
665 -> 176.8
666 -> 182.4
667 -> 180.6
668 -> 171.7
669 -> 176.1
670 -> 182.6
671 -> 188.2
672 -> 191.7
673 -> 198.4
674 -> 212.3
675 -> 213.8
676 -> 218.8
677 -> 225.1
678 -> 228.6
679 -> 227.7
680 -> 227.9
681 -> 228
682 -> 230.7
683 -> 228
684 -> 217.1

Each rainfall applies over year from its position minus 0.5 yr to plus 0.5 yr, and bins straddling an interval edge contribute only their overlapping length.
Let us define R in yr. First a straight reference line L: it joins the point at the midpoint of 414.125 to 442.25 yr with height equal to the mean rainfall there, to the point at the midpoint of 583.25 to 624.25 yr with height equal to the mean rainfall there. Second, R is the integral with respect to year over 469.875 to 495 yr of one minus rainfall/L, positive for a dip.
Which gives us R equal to 7.5 yr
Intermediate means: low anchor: 206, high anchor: 171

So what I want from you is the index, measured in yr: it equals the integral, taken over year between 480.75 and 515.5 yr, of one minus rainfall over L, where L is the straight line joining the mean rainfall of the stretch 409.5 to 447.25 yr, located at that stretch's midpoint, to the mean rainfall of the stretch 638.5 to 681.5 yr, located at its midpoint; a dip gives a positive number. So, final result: 6.92 yr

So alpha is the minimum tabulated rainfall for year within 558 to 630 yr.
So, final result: 154.3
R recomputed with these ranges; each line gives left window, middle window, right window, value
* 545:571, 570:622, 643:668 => 2.89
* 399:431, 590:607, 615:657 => 2.54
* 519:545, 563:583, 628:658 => 2.91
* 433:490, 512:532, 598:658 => -2.96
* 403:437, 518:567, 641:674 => 5.46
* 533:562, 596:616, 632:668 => 1.84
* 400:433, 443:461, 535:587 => 6.33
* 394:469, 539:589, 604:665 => 4.19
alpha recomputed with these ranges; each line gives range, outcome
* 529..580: 157.4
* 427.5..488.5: 84.35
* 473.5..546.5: 105.2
